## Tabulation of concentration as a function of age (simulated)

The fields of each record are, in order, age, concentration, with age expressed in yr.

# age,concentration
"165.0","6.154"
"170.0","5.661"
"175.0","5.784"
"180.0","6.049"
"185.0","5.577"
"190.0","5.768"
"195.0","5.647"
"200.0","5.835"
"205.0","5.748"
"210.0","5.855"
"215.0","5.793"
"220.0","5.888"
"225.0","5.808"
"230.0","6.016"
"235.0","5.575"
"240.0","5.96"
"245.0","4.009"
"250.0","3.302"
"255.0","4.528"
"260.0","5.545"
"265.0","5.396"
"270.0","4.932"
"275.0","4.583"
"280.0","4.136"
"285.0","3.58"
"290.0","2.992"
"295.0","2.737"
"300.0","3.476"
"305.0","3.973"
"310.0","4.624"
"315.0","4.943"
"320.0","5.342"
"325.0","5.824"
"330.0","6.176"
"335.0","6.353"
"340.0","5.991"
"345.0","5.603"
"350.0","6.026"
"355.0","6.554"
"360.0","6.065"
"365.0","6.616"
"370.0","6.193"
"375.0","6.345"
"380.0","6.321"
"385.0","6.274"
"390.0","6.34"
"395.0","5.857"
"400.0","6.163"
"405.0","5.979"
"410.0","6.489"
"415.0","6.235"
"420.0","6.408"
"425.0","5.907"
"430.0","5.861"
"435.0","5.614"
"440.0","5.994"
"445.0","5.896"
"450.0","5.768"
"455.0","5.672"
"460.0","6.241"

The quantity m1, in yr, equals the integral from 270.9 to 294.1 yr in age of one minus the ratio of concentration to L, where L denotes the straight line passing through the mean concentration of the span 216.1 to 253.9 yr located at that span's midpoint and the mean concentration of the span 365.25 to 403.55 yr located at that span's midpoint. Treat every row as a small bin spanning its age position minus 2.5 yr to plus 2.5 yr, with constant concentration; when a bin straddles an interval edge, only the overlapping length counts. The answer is 7.2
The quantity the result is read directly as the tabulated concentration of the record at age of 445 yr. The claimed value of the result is 5.896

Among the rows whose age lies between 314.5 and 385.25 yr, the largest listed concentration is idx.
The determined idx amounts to 6.616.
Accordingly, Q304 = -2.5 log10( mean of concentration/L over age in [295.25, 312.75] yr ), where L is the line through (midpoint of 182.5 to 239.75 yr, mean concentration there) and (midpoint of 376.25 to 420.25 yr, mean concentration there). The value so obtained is 0.48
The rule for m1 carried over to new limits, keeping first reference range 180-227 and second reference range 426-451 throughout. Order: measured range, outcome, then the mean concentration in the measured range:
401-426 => -1.67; 6.22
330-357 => -1.34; 6.1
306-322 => 2.60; 4.86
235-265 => 5.12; 4.8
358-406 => -3.31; 6.22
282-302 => 8.93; 3.21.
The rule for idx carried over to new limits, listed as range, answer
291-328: 5.824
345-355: 6.554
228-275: 6.016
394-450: 6.489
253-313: 5.545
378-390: 6.34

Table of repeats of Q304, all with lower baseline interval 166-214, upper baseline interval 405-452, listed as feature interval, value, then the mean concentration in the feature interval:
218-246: 0.04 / 5.62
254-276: 0.16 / 5.06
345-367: -0.05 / 6.23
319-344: -0.01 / 5.95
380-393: -0.06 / 6.29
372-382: -0.06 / 6.33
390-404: -0.01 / 6.07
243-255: 0.46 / 3.82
